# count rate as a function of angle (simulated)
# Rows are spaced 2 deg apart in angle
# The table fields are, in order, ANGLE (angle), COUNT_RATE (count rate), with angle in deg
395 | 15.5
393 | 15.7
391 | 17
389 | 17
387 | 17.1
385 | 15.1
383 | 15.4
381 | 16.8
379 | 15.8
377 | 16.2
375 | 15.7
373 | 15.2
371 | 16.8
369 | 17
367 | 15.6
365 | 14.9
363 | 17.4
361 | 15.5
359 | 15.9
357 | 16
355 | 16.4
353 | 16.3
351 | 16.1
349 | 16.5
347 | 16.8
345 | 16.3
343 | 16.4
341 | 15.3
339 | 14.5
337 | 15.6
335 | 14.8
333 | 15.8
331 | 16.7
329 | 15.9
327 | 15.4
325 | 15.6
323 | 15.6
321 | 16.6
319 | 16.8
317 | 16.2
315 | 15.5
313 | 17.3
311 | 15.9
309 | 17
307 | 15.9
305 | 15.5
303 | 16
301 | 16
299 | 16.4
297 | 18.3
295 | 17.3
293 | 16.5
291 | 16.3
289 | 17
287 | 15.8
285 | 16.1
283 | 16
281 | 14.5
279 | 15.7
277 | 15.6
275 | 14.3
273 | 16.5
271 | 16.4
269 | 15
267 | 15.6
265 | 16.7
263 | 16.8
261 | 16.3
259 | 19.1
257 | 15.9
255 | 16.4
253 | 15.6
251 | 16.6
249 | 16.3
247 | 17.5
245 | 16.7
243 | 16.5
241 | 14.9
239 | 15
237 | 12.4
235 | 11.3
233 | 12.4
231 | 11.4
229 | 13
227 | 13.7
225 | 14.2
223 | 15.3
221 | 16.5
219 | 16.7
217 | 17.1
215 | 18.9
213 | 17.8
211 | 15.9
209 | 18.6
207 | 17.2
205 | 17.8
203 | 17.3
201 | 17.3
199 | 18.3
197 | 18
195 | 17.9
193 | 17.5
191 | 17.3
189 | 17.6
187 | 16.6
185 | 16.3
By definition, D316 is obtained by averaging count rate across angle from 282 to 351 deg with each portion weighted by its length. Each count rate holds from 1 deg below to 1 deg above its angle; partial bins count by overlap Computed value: 16.2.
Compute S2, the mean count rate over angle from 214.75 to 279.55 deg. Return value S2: 15.5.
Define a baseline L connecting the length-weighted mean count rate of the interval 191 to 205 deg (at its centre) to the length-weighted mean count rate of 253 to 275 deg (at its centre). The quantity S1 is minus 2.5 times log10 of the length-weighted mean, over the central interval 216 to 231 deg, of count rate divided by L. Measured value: 0.15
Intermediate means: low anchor 17.7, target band 15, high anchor 16.3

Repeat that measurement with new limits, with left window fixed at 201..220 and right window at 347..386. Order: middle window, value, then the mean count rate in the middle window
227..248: 0.22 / 14.1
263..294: 0.06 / 15.9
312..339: 0.03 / 15.9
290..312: 0.01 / 16.5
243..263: 0.02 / 16.7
